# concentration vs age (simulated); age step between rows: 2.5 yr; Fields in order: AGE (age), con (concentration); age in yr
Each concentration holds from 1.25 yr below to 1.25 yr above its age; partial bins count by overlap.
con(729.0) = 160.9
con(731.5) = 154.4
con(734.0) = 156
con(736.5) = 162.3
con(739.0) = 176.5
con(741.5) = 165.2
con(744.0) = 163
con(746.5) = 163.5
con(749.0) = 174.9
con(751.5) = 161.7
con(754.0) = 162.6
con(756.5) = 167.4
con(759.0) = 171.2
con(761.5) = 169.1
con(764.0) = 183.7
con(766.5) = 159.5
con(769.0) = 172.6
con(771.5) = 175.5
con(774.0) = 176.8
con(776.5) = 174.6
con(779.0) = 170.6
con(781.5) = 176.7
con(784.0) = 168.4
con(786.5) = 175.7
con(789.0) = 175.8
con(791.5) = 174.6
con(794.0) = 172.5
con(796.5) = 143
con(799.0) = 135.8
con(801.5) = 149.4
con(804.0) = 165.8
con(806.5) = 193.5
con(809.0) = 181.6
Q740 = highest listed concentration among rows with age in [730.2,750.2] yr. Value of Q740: 176.5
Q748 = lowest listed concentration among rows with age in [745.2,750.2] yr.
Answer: 163.5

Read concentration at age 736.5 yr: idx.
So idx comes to 162.3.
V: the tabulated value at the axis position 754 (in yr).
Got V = 162.6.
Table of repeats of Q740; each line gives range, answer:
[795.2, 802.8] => 149.4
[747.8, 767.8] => 183.7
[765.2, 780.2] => 176.8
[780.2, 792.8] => 176.7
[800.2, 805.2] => 165.8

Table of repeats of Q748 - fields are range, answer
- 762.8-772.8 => 159.5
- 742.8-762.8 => 161.7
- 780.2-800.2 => 135.8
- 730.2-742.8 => 154.4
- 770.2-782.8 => 170.6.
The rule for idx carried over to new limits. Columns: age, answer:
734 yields 156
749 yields 174.9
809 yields 181.6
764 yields 183.7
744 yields 163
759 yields 171.2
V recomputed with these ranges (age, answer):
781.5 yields 176.7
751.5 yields 161.7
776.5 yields 174.6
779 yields 170.6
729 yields 160.9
